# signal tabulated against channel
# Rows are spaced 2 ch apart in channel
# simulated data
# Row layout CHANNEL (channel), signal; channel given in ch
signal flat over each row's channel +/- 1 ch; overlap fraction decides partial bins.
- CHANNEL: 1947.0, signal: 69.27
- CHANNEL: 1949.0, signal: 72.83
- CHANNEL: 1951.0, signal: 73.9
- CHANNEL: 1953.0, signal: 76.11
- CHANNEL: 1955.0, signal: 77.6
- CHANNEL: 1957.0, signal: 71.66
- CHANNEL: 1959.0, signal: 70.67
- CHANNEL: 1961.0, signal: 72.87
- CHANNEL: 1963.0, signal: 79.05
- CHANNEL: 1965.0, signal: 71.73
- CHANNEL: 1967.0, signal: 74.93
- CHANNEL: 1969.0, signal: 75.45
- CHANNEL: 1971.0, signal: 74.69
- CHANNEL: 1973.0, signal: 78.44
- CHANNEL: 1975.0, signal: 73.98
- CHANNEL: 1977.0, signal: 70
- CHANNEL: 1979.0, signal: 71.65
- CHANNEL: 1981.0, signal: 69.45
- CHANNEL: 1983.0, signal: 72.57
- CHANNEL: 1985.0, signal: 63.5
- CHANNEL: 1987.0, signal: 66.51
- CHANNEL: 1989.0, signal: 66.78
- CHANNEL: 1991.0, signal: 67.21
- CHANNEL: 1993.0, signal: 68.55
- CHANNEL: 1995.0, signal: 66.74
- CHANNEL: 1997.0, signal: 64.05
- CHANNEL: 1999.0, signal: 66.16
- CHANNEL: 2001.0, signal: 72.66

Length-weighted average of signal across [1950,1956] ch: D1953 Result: 75.9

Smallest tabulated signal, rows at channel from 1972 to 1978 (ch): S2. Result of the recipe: 70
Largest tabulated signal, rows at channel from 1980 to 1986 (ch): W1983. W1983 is 72.57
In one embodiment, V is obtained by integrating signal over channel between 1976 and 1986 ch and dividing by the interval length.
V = 69.4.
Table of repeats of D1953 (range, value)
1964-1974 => 75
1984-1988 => 65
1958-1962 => 71.8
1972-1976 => 76.2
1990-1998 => 66.6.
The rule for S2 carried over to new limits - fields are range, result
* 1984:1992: 63.5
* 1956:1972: 70.67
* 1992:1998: 64.05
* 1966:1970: 74.93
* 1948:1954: 72.83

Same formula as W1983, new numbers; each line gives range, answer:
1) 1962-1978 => 79.05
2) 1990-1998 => 68.55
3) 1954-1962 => 77.6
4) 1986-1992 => 67.21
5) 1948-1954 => 76.11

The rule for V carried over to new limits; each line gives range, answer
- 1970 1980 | 73.8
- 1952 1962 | 73.8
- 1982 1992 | 67.3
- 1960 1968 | 74.6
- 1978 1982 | 70.6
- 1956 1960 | 71.2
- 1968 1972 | 75.1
